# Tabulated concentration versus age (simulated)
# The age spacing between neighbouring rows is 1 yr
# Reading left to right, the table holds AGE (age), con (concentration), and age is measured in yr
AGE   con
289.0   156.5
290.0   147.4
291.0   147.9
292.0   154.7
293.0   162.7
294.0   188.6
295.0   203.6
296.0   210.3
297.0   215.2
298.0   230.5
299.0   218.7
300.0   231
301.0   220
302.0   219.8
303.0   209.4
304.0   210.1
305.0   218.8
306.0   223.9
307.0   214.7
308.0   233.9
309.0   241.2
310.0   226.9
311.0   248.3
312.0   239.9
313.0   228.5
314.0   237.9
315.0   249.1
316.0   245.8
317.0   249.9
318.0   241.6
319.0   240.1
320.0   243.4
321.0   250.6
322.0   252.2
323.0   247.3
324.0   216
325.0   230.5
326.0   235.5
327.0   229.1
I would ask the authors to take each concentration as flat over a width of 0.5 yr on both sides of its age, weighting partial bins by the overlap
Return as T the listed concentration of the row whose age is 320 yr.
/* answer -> 243.4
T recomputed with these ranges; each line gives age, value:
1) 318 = 241.6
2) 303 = 209.4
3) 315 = 249.1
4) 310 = 226.9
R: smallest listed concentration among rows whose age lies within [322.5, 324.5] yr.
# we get 216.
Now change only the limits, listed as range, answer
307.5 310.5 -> 226.9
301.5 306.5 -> 209.4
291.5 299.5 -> 154.7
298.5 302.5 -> 218.7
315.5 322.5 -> 240.1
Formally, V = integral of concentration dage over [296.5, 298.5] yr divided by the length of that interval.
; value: 223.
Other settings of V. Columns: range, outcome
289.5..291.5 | 148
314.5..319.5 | 245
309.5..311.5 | 238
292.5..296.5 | 191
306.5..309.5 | 230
